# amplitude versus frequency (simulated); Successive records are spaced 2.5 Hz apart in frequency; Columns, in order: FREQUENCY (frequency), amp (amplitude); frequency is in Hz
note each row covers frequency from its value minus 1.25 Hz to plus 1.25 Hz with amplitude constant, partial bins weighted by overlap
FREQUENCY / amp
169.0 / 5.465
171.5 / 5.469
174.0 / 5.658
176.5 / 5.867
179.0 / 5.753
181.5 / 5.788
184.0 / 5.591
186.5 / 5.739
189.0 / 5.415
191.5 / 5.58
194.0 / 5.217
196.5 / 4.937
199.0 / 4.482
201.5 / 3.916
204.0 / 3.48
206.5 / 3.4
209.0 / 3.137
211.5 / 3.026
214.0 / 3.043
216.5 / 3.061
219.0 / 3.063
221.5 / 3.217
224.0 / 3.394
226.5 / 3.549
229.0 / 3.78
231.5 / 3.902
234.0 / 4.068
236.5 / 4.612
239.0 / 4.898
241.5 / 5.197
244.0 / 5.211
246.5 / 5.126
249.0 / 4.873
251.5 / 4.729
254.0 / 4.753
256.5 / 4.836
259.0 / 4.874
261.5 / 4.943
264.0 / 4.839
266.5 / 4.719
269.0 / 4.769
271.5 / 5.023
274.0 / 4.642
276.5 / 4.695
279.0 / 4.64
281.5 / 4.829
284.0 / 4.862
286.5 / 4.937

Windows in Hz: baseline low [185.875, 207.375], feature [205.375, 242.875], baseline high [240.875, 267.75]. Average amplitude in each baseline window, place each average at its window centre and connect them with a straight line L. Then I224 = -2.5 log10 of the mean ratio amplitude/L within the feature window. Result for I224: 0.28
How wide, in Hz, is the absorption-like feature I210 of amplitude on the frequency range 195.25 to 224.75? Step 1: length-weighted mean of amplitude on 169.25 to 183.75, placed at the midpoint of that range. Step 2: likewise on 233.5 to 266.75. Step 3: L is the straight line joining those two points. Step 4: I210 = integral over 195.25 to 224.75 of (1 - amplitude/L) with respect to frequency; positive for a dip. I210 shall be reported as 10.00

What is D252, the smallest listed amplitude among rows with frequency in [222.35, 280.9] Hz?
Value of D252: 3.394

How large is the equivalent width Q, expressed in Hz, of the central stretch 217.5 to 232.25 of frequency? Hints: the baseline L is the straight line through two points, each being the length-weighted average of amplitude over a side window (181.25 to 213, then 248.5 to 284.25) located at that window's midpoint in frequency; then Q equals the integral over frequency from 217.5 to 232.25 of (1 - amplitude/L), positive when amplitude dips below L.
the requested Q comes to 3.8 Hz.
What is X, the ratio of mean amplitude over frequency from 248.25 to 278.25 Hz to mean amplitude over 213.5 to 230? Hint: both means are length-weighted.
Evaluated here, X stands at 1.45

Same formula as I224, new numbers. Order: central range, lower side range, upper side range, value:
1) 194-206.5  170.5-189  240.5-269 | 0.28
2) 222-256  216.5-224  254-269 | -0.13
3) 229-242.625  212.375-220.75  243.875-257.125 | -0.09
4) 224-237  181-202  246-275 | 0.27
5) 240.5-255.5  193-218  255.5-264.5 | -0.08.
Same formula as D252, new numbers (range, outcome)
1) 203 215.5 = 3.026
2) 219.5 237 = 3.217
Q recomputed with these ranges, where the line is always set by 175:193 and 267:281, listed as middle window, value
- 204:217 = 5.4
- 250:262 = 0.3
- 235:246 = 0.3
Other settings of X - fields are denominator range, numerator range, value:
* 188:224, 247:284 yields 1.23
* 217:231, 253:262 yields 1.42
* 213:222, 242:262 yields 1.60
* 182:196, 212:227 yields 0.58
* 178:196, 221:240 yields 0.71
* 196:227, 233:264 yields 1.39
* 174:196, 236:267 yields 0.88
